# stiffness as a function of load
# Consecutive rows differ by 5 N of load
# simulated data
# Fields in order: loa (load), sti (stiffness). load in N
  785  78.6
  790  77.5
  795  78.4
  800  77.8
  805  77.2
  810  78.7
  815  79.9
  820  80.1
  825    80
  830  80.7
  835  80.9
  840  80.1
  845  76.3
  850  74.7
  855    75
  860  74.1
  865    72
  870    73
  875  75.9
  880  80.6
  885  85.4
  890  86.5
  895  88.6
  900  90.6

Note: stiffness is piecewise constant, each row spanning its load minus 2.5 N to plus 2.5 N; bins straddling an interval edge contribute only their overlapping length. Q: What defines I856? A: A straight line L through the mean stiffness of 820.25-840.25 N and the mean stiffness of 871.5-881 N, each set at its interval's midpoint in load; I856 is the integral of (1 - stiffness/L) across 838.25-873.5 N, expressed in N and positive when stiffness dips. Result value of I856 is 1.7 N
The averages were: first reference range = 80.4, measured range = 74.9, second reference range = 77.3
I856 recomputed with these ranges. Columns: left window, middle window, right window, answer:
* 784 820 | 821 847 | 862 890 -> -0.46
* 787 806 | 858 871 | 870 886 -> 0.96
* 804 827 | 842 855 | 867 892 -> 0.66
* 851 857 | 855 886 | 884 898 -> 1.58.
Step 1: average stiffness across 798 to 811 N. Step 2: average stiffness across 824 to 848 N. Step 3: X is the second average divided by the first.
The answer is 1.02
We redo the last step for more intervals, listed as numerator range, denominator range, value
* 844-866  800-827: 0.94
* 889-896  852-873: 1.19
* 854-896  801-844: 0.99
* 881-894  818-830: 1.07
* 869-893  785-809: 1.04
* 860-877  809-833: 0.92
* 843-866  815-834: 0.93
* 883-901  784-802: 1.12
